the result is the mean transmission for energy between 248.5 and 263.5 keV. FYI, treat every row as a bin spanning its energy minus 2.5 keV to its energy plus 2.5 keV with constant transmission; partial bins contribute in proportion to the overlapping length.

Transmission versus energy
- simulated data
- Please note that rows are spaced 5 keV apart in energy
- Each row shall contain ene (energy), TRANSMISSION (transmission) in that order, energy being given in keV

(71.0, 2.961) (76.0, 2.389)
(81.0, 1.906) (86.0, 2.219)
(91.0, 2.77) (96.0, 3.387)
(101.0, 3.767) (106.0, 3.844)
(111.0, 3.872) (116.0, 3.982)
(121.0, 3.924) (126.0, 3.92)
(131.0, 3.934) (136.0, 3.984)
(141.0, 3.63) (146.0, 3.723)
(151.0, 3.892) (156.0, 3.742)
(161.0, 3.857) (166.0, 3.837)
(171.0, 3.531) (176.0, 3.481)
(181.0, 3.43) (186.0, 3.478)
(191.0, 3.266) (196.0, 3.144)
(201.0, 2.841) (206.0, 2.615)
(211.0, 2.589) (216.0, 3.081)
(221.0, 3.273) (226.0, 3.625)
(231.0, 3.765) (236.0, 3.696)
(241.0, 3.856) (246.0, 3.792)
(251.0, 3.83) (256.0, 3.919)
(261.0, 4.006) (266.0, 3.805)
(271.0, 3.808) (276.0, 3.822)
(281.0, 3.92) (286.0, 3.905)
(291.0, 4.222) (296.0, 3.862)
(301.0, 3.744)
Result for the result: 3.92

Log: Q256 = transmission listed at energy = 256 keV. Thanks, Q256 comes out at 3.919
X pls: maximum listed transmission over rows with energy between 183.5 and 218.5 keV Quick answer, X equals 3.478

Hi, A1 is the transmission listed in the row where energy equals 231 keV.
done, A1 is 3.765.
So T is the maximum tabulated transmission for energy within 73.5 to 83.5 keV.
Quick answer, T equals 2.389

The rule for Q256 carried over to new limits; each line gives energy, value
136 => 3.984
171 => 3.531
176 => 3.481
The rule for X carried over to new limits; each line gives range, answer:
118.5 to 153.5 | 3.984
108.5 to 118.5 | 3.982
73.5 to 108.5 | 3.844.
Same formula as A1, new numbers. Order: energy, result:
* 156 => 3.742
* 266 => 3.805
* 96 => 3.387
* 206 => 2.615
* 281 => 3.92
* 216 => 3.081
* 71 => 2.961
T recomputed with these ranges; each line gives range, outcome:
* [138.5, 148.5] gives 3.723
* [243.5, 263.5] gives 4.006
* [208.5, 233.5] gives 3.765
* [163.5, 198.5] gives 3.837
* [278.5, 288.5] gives 3.92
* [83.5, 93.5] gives 2.77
